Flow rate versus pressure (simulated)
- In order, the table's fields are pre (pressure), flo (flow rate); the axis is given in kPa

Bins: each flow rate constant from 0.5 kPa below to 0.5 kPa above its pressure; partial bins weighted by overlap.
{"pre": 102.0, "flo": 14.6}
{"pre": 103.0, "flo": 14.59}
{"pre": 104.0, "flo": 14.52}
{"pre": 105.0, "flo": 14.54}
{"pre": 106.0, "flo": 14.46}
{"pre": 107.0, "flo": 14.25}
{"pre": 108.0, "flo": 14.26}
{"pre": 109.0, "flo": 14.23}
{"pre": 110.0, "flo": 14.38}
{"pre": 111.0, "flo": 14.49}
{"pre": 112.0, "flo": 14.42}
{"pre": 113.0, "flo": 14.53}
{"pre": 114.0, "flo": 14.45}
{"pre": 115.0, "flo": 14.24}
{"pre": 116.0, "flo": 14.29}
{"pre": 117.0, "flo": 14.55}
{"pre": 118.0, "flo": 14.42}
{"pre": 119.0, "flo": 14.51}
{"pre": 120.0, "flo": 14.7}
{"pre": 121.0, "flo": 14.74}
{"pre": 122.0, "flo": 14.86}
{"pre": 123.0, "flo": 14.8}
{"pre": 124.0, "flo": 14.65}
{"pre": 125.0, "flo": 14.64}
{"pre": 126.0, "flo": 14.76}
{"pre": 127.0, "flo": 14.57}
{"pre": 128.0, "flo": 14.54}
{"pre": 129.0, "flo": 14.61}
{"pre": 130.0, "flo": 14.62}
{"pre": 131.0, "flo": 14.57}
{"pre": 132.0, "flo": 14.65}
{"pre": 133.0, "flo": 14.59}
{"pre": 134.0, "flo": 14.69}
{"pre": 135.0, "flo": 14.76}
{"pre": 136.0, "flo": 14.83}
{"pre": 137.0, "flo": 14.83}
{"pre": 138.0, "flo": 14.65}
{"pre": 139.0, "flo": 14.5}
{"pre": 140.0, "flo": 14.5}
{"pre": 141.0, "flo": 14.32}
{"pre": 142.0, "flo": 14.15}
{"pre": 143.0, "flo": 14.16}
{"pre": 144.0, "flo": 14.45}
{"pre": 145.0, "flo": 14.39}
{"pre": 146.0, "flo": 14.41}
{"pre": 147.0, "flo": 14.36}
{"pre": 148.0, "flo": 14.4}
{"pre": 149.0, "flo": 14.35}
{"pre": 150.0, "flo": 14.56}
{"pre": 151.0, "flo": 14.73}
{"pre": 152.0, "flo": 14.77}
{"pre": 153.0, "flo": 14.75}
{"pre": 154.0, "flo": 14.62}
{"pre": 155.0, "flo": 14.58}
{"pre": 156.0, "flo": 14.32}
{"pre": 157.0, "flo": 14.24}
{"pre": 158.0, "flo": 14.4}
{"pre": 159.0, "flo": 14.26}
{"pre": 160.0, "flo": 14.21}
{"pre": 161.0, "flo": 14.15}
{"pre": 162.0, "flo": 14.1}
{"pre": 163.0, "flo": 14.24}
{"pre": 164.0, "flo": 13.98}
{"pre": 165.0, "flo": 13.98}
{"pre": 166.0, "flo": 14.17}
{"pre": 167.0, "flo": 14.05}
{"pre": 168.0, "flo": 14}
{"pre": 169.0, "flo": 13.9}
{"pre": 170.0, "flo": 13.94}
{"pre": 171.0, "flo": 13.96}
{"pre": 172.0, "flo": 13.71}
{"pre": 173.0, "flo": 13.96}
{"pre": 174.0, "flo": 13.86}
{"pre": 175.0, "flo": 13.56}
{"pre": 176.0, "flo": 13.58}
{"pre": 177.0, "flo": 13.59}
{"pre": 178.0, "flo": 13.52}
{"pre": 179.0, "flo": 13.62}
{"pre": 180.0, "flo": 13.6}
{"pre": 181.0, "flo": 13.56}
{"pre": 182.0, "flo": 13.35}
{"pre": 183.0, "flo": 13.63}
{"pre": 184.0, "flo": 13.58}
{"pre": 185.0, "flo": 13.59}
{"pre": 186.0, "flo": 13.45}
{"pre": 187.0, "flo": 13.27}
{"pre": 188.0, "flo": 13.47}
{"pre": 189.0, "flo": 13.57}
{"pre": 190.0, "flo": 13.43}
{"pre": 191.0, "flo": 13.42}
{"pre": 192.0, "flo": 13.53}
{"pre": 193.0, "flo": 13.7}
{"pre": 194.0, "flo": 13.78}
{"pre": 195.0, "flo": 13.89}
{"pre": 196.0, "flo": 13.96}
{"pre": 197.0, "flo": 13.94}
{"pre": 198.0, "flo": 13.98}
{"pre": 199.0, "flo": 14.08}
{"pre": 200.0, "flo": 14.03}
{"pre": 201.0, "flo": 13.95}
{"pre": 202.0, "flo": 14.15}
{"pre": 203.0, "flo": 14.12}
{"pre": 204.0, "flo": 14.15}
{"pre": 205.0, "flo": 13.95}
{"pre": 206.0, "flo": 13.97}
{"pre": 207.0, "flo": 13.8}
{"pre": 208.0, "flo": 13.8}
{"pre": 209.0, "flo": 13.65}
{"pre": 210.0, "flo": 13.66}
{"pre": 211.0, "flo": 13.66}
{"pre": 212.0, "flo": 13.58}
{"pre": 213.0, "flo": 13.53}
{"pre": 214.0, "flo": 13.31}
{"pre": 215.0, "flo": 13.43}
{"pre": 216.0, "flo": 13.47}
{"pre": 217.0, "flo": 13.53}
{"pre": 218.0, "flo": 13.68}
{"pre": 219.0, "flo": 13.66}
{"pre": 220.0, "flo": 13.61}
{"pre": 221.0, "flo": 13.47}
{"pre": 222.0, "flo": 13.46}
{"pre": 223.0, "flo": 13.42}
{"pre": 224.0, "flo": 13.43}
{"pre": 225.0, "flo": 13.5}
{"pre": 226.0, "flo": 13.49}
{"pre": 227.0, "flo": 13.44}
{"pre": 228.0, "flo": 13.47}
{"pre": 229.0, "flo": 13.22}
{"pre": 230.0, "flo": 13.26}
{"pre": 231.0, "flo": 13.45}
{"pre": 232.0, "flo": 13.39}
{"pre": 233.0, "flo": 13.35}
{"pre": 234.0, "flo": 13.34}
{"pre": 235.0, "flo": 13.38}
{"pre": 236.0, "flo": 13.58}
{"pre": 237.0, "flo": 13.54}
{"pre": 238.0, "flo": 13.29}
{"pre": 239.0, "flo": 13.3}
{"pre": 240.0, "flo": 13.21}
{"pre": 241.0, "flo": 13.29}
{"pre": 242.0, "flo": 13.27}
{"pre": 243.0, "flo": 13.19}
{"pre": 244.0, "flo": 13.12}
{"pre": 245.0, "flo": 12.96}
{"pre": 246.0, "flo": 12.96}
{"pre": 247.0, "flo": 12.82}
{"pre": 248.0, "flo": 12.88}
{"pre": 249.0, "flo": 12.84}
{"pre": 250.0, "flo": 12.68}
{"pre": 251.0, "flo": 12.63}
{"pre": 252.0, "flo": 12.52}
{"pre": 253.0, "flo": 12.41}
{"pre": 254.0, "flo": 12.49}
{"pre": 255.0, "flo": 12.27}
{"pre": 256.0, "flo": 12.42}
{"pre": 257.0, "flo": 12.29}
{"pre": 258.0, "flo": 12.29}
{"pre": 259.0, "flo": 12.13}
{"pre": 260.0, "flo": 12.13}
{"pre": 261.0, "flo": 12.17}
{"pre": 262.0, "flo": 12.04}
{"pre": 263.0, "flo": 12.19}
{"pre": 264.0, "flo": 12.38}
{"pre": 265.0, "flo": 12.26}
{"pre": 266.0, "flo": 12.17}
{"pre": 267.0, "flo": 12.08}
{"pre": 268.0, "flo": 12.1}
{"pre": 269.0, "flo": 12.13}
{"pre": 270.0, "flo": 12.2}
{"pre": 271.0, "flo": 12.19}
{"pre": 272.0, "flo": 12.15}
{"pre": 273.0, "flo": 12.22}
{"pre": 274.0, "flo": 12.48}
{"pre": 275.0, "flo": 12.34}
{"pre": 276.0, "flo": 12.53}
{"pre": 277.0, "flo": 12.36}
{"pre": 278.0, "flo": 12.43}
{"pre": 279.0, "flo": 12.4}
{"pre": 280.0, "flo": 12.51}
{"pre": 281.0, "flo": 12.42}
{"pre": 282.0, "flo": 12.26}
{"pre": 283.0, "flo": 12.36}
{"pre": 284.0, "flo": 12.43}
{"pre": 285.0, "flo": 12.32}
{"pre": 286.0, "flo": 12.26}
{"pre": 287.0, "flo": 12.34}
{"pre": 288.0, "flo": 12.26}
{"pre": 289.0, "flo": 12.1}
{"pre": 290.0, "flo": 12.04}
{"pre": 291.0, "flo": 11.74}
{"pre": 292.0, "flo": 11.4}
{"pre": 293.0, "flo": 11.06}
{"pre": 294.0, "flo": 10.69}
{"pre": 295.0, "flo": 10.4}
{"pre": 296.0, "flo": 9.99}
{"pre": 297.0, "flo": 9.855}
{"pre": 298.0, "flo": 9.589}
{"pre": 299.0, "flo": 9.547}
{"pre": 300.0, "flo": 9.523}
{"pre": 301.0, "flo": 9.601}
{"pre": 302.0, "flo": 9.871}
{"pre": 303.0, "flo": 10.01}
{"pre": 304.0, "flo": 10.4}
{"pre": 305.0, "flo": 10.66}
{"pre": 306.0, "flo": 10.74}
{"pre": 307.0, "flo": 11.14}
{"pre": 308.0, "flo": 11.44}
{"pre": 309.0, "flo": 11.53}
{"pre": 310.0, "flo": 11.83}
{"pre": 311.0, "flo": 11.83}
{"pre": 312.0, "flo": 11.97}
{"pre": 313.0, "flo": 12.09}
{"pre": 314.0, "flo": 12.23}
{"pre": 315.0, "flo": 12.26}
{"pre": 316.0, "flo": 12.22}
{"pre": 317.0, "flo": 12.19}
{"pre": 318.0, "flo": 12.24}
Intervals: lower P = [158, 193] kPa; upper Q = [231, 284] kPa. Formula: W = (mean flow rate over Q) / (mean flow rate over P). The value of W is 0.9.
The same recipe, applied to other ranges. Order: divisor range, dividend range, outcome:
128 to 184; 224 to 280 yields 0.90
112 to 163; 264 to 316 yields 0.80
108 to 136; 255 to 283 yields 0.84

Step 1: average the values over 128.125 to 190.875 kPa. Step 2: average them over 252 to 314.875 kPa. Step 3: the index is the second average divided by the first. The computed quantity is 0.8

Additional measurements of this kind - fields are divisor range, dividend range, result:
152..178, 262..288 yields 0.87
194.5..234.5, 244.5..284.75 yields 0.91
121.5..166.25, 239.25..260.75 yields 0.88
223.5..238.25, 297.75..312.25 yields 0.79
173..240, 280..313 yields 0.82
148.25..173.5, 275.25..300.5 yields 0.81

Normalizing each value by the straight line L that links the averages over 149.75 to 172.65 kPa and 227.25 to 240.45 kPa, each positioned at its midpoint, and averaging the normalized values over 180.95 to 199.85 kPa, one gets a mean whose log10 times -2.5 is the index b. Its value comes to 0.02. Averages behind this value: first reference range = 14.2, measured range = 13.7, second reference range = 13.4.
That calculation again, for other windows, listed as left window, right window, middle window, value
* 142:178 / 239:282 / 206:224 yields -0.03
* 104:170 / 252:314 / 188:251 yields -0.05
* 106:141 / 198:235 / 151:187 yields 0.01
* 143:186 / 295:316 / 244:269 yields -0.04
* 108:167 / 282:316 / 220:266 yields -0.05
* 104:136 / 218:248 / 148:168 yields -0.01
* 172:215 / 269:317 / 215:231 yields -0.03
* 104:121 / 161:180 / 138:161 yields -0.03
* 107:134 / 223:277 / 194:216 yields -0.04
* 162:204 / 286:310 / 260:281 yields -0.07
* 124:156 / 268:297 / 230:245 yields -0.04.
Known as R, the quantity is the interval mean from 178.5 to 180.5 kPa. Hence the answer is 13.6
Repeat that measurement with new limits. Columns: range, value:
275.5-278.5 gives 12.4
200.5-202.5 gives 14.1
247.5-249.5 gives 12.9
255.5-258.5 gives 12.3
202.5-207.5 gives 14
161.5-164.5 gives 14.1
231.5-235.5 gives 13.4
